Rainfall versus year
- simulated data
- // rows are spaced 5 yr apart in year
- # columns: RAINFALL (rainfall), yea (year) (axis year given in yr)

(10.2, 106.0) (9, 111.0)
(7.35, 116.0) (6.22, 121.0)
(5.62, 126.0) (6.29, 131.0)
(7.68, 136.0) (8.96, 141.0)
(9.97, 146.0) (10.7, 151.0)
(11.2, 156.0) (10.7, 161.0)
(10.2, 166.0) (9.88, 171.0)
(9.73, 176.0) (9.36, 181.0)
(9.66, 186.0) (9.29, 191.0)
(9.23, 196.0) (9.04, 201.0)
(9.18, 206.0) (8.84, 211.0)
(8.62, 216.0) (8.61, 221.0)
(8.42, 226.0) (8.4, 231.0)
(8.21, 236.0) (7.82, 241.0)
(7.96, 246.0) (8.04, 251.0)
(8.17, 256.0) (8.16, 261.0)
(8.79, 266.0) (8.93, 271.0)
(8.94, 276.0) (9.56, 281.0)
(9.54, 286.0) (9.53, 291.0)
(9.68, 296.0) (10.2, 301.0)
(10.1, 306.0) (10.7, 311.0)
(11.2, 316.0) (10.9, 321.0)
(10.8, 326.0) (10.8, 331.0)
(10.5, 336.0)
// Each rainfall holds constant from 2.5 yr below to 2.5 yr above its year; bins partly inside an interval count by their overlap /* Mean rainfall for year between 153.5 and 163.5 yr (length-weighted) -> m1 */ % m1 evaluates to 10.9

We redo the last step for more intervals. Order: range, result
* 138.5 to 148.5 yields 9.46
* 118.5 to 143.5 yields 6.95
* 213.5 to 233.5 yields 8.51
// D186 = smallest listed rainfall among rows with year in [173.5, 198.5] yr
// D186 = 9.23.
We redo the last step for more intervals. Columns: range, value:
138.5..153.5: 8.96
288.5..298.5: 9.53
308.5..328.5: 10.7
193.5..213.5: 8.84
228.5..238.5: 8.21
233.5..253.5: 7.82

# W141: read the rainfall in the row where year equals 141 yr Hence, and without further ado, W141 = 8.96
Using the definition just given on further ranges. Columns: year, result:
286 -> 9.54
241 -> 7.82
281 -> 9.56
